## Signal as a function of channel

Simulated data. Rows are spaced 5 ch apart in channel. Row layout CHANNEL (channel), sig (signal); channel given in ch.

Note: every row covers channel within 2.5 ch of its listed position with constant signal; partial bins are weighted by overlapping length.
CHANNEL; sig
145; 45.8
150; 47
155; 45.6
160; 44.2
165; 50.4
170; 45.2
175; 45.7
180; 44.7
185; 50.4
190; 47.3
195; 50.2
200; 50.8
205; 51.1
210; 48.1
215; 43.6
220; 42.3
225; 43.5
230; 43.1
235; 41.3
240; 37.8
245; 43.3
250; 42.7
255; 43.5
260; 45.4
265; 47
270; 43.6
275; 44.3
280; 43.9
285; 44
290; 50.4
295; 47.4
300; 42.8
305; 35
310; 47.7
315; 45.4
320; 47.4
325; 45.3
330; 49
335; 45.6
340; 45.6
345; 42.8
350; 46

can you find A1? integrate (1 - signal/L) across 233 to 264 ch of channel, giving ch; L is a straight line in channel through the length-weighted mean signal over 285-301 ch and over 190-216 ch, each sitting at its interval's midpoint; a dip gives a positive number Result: 3.4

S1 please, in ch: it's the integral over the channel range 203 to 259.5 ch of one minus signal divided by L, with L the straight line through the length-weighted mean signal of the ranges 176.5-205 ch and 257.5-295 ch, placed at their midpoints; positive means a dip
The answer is 4.4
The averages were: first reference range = 48.8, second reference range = 45.6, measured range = 43.7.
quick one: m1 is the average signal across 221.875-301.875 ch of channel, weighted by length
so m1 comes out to 44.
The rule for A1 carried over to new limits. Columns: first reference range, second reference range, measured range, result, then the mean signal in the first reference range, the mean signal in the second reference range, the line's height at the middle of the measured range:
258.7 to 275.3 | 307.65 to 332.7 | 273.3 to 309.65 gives 1.4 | 45.2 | 46.9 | 46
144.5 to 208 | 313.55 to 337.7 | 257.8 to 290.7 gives 1.2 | 47.6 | 46.6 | 46.9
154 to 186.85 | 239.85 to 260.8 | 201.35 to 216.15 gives -1.1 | 46.6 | 42.8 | 44.8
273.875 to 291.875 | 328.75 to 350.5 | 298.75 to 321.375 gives 1.0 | 45.6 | 45.6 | 45.6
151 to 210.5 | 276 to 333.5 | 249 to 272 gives 0.8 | 47.8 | 45.3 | 46.2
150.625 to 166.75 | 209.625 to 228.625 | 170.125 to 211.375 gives -2.9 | 46.6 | 43.9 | 45.2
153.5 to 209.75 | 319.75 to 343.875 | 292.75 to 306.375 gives 1.3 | 47.8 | 46.3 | 46.6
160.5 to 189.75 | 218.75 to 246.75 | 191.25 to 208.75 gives -2.1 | 47.1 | 41.8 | 44.8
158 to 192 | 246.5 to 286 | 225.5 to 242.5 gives 1.6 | 46.9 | 44.3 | 45.2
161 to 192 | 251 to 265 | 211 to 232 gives 1.1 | 47.1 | 44.7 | 45.8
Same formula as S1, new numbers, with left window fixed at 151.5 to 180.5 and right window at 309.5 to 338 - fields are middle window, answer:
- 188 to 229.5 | -0.6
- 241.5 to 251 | 0.8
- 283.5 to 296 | -0.3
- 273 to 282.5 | 0.5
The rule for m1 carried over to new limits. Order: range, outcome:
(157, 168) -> 47.1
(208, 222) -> 44.6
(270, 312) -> 44.3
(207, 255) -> 43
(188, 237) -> 46.2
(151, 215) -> 47.6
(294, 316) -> 43.3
